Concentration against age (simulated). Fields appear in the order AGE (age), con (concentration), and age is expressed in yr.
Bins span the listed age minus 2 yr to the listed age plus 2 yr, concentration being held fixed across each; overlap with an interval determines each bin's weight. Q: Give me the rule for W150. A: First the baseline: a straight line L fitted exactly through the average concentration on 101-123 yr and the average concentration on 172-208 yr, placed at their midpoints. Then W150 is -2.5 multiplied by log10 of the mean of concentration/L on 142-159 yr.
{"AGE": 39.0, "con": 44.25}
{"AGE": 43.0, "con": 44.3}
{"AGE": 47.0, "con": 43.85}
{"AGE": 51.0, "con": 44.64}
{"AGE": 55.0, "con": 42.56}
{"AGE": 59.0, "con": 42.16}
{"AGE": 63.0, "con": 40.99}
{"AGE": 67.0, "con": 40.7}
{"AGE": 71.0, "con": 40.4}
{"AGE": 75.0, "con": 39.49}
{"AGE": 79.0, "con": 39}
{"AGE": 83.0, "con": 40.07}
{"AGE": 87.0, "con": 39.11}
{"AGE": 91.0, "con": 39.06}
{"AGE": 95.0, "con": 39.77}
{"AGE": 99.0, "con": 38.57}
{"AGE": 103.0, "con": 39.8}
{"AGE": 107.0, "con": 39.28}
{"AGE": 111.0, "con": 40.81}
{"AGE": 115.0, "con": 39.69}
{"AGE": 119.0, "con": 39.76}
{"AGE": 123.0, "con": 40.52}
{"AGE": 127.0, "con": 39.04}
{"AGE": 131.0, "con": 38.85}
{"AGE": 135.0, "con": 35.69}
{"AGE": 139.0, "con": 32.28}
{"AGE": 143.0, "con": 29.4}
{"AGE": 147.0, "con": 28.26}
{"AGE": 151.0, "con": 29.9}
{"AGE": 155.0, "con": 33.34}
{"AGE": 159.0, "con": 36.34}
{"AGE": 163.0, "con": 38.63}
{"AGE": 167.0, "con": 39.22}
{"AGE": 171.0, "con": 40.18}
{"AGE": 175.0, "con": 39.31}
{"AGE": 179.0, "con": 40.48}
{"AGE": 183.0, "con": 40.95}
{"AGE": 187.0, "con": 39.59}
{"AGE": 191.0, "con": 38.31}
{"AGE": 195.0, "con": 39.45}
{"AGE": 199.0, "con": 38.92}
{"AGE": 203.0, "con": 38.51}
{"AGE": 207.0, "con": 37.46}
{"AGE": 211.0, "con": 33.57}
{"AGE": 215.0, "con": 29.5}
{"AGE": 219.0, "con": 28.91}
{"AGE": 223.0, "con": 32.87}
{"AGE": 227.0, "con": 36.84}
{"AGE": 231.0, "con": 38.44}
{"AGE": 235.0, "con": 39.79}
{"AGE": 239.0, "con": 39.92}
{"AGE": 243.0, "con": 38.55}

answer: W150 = 0.27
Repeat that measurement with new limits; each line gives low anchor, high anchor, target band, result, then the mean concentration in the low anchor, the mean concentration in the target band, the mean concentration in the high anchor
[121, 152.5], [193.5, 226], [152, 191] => -0.11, 34.3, 38.4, 34.9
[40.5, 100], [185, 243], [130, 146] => 0.17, 41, 33.4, 36.6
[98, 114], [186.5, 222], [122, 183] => 0.05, 39.7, 36.2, 35.8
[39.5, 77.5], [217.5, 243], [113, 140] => 0.05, 42.2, 38.2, 36.5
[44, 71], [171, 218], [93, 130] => 0.02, 42.4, 39.7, 37.7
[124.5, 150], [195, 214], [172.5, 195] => -0.11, 33.9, 39.7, 37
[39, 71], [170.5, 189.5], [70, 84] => 0.07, 42.7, 39.7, 40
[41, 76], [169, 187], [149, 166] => 0.16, 42.2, 34.8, 40.2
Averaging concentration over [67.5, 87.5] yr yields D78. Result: 39.7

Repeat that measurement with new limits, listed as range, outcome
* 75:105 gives 39.4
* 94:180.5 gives 37.2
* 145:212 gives 37.3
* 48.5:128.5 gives 40.3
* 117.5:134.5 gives 39.2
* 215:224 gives 30.4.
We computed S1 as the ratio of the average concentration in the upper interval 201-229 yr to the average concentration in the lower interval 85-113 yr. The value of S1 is 0.86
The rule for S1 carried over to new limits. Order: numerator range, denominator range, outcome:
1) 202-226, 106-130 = 0.84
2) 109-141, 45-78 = 0.92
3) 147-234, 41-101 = 0.89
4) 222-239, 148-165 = 1.10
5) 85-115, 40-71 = 0.93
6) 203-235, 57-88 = 0.86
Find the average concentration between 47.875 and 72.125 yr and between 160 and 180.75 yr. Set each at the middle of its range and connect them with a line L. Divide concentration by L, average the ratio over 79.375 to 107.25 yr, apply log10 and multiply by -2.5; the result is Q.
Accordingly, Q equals 0.05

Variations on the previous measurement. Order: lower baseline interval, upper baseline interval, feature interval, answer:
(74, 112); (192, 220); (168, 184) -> -0.10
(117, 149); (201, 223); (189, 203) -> -0.15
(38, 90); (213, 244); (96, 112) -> 0.01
